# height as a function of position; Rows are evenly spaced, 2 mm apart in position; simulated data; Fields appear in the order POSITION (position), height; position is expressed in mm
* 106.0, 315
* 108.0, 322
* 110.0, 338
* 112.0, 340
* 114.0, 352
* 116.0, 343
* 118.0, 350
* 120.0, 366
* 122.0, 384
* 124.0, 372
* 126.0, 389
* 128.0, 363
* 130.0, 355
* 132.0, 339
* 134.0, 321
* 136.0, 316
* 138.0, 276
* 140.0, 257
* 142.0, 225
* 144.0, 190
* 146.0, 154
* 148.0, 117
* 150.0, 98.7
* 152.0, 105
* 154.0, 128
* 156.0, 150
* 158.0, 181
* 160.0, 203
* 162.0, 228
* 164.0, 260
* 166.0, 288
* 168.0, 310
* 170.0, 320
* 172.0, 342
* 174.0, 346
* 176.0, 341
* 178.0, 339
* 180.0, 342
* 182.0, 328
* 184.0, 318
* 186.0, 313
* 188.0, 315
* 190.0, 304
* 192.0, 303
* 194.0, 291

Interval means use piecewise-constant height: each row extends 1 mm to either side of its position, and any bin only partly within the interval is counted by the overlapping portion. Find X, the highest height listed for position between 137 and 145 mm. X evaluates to 276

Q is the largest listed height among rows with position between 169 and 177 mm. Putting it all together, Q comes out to 346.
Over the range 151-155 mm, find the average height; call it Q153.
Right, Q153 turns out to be 116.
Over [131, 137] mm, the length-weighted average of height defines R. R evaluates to 325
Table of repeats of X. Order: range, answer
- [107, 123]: 384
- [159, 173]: 342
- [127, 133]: 363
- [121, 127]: 389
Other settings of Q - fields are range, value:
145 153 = 154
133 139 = 321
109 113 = 340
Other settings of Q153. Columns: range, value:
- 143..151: 140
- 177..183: 336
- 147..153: 107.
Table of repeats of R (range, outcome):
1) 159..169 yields 258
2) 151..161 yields 153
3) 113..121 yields 353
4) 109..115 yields 343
